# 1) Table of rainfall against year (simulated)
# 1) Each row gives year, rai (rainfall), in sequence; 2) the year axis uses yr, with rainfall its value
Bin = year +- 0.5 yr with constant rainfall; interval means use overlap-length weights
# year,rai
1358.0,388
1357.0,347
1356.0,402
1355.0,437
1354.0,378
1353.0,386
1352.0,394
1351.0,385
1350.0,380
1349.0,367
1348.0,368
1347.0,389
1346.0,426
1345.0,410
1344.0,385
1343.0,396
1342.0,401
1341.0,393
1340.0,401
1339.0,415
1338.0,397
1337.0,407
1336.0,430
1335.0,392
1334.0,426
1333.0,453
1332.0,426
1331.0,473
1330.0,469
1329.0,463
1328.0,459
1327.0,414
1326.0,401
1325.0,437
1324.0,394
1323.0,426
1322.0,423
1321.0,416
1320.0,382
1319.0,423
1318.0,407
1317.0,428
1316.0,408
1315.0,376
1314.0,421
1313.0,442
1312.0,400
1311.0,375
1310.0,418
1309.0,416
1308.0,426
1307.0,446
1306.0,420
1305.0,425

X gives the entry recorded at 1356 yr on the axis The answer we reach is 402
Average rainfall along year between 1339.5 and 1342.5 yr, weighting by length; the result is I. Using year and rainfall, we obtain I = 398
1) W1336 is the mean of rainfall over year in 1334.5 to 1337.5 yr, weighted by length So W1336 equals 410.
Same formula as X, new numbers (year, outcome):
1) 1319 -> 423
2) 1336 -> 430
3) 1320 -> 382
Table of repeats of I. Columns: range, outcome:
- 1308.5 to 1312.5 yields 402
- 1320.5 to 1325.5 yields 419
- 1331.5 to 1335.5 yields 424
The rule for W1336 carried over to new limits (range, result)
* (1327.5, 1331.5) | 466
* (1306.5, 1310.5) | 426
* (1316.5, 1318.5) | 418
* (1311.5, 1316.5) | 409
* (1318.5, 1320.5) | 402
